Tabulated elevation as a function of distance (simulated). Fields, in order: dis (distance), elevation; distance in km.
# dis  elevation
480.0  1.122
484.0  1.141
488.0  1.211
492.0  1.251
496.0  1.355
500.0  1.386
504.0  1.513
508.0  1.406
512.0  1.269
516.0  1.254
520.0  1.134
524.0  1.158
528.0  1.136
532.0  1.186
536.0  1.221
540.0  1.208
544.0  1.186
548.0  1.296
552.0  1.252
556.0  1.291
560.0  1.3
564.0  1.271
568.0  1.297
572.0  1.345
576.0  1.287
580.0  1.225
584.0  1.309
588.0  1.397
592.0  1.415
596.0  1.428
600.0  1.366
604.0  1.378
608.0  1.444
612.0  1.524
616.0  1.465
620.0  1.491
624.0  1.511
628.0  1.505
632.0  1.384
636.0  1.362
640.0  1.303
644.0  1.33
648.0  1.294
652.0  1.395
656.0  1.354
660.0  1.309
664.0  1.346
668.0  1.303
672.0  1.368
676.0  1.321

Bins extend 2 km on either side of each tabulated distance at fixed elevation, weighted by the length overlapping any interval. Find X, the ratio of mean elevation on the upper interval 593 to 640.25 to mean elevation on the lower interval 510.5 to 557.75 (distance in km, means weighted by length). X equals 1.2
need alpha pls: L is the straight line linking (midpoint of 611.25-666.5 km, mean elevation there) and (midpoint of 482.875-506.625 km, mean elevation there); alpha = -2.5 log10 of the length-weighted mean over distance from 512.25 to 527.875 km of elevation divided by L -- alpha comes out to 0.13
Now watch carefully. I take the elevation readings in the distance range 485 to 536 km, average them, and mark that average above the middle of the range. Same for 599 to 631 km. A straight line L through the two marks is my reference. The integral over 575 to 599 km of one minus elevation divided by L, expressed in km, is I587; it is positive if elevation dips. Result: 1.1 km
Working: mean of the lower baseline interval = 1.27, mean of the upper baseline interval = 1.46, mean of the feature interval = 1.35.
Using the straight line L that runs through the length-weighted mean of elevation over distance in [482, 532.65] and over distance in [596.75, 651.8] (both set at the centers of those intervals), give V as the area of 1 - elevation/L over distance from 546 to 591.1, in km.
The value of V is 1.4 km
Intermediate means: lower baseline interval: 1.26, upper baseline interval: 1.41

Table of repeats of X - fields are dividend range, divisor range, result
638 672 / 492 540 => 1.05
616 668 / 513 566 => 1.13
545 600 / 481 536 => 1.05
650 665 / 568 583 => 1.05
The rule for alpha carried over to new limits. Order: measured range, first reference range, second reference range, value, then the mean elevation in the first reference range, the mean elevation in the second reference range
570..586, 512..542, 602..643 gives 0.02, 1.19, 1.43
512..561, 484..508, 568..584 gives 0.08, 1.33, 1.29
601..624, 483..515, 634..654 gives -0.10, 1.32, 1.34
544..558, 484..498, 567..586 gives 0.01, 1.25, 1.29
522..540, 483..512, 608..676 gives 0.14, 1.33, 1.39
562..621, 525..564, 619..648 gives -0.04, 1.23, 1.4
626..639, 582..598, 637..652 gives -0.06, 1.39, 1.32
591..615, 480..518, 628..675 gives -0.08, 1.3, 1.35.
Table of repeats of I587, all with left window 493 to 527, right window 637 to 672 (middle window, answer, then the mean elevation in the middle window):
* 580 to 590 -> -0.1 km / 1.33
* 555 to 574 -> 0.2 km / 1.3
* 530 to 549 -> 1.4 km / 1.22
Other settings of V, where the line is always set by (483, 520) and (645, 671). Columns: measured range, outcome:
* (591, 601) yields -0.63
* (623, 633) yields -1.07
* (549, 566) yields 0.46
